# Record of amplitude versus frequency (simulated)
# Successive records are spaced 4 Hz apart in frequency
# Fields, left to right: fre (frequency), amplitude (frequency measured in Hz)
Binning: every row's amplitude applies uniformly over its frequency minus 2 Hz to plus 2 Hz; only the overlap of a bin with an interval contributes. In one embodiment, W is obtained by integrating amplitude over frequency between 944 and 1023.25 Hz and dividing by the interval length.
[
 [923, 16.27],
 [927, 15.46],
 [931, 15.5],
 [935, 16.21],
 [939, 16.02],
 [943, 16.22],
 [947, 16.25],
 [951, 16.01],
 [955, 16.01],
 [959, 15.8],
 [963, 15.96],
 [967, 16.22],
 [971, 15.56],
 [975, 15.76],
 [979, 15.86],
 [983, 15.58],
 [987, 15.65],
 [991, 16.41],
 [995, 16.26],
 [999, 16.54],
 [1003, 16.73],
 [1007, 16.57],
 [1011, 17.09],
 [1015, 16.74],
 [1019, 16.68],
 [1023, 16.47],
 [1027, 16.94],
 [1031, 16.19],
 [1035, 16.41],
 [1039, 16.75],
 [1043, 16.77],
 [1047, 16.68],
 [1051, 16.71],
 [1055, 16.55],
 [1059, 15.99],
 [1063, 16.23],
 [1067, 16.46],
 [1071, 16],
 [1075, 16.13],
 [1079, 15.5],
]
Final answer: 16.2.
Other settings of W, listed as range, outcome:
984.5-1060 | 16.5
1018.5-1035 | 16.5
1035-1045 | 16.7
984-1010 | 16.4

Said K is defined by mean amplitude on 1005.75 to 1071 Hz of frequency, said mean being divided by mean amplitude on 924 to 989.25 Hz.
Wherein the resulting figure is 1.0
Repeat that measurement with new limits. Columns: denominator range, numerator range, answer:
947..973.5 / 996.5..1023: 1.05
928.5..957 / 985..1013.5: 1.03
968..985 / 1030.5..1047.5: 1.05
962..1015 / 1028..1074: 1.01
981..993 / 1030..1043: 1.04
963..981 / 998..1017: 1.06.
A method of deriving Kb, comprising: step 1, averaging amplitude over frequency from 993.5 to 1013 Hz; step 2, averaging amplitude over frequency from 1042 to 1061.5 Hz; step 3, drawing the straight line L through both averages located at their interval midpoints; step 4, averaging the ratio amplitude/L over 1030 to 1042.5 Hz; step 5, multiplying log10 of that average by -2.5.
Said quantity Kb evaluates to 0.00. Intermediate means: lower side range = 16.6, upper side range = 16.5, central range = 16.5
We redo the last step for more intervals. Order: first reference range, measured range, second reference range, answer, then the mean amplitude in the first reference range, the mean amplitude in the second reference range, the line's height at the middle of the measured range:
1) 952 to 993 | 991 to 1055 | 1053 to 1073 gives -0.036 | 15.9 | 16.2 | 16.1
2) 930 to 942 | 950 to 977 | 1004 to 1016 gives 0.025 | 16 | 16.8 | 16.3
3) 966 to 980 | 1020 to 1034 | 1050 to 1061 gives -0.023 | 15.8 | 16.4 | 16.2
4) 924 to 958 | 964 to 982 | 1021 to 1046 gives 0.023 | 16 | 16.6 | 16.2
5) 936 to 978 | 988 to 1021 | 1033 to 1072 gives -0.025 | 16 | 16.5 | 16.2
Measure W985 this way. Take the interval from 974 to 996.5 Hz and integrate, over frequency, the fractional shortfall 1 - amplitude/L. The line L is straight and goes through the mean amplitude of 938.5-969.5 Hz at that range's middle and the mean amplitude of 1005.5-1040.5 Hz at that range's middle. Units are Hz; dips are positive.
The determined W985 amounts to 0.6 Hz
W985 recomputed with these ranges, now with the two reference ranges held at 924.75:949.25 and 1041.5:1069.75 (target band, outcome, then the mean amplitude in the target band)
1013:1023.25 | -0.22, 16.7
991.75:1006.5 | -0.26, 16.5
